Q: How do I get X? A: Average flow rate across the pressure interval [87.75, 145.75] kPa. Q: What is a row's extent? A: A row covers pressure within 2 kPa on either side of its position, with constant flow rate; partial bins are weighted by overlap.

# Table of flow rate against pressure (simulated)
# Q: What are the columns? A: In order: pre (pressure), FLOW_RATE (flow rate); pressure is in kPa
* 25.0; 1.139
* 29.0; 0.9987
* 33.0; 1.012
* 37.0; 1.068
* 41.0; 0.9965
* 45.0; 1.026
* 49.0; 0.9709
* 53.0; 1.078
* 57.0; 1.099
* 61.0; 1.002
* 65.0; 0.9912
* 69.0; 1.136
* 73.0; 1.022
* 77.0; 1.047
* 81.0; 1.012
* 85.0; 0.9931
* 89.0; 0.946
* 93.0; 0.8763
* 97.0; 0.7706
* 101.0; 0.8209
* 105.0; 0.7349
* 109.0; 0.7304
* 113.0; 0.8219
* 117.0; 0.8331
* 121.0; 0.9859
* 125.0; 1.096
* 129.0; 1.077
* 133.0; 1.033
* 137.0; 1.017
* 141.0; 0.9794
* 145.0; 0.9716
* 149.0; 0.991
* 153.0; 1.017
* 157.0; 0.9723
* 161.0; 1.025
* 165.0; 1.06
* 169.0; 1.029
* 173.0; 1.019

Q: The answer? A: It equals 0.911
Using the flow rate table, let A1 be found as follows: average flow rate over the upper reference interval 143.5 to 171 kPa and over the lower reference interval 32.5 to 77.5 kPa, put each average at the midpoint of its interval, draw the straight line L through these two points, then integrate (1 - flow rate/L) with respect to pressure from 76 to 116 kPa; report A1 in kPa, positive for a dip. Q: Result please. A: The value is 6.12 kPa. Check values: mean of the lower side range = 1.04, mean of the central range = 0.87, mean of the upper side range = 1.01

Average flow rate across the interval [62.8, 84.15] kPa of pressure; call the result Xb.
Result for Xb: 1.04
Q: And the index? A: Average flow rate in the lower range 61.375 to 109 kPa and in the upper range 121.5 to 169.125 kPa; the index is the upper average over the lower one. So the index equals 1.09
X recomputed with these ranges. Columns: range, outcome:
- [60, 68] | 1.01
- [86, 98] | 0.883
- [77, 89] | 1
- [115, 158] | 0.998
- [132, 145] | 1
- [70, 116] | 0.893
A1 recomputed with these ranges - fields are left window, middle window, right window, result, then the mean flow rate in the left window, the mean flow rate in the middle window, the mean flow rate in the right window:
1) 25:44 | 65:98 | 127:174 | 1.38 kPa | 1.03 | 0.983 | 1.02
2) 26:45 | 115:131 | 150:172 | 0.36 kPa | 1.03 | 0.998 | 1.02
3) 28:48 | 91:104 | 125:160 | 2.56 kPa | 1.02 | 0.816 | 1.01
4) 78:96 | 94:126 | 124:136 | 5.37 kPa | 0.952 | 0.842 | 1.06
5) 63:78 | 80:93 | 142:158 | 0.90 kPa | 1.05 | 0.965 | 0.988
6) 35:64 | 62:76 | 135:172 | -0.25 kPa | 1.03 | 1.05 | 1.01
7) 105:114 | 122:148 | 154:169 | -4.12 kPa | 0.762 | 1.03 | 1.02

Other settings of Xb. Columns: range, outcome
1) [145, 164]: 1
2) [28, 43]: 1.02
